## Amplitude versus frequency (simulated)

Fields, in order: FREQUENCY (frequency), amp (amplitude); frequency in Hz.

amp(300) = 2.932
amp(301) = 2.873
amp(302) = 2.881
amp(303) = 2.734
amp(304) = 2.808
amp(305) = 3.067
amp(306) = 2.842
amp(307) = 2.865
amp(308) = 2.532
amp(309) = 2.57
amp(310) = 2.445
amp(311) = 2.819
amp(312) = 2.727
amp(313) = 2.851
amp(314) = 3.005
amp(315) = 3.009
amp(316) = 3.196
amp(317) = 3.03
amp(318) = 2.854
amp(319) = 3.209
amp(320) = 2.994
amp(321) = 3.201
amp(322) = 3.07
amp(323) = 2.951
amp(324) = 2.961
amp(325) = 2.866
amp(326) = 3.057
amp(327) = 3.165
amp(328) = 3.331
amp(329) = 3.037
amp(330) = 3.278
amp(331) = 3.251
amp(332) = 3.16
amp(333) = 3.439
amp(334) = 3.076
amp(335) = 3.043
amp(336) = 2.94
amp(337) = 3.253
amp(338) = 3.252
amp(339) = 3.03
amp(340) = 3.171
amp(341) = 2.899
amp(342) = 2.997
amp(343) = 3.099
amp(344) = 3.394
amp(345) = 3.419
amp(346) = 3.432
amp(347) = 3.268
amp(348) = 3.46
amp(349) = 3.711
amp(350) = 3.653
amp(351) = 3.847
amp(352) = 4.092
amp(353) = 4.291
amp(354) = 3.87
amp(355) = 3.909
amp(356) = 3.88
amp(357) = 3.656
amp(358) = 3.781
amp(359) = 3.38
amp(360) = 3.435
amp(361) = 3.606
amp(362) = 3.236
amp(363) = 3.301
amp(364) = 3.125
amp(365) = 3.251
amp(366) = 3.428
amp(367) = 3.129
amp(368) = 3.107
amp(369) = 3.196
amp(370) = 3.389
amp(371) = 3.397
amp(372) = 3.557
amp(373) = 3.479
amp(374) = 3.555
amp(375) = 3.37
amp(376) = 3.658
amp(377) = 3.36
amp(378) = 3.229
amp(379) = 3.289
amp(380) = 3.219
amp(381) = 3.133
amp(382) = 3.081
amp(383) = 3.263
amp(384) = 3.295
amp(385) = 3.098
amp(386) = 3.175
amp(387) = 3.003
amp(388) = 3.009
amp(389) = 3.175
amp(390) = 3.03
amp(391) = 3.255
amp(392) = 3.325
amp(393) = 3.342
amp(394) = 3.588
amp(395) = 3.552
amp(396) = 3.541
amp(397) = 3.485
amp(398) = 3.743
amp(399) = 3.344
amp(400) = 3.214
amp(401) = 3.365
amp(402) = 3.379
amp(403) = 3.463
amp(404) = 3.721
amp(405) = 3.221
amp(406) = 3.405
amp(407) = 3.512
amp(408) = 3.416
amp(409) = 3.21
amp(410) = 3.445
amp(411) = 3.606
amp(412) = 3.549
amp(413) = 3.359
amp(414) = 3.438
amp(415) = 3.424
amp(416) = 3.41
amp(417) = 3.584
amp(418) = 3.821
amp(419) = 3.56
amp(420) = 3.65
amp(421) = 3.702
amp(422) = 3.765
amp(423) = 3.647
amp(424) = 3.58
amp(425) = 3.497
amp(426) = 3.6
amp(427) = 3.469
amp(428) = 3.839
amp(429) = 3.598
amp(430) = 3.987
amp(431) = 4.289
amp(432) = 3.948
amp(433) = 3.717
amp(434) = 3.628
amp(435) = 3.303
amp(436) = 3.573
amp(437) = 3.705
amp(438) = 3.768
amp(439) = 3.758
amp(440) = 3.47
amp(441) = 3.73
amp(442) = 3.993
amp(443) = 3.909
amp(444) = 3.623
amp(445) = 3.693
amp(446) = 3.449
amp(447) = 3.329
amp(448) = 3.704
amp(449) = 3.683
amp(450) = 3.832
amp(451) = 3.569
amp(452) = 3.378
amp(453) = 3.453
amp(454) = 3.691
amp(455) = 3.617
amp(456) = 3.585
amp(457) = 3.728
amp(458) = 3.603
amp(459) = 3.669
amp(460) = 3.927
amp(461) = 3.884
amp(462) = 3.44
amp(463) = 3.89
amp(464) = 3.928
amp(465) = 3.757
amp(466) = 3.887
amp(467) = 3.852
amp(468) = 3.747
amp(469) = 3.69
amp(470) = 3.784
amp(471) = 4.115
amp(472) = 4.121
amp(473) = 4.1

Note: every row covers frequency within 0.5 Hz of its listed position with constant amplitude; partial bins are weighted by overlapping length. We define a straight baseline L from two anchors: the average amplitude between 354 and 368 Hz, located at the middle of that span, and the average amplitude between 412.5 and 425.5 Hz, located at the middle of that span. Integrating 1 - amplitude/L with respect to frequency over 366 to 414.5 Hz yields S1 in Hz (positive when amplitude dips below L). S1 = 2.4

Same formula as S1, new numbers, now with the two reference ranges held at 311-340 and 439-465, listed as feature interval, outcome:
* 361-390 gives 0.4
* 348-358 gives -2.0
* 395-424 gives -0.2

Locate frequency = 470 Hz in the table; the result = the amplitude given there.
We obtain 3.784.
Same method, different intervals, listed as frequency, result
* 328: 3.331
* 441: 3.73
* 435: 3.303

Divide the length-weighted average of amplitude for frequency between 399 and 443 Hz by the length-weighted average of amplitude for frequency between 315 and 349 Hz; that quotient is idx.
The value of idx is 1.1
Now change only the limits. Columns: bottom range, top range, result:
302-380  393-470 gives 1.12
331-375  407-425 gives 1.04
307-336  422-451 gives 1.23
